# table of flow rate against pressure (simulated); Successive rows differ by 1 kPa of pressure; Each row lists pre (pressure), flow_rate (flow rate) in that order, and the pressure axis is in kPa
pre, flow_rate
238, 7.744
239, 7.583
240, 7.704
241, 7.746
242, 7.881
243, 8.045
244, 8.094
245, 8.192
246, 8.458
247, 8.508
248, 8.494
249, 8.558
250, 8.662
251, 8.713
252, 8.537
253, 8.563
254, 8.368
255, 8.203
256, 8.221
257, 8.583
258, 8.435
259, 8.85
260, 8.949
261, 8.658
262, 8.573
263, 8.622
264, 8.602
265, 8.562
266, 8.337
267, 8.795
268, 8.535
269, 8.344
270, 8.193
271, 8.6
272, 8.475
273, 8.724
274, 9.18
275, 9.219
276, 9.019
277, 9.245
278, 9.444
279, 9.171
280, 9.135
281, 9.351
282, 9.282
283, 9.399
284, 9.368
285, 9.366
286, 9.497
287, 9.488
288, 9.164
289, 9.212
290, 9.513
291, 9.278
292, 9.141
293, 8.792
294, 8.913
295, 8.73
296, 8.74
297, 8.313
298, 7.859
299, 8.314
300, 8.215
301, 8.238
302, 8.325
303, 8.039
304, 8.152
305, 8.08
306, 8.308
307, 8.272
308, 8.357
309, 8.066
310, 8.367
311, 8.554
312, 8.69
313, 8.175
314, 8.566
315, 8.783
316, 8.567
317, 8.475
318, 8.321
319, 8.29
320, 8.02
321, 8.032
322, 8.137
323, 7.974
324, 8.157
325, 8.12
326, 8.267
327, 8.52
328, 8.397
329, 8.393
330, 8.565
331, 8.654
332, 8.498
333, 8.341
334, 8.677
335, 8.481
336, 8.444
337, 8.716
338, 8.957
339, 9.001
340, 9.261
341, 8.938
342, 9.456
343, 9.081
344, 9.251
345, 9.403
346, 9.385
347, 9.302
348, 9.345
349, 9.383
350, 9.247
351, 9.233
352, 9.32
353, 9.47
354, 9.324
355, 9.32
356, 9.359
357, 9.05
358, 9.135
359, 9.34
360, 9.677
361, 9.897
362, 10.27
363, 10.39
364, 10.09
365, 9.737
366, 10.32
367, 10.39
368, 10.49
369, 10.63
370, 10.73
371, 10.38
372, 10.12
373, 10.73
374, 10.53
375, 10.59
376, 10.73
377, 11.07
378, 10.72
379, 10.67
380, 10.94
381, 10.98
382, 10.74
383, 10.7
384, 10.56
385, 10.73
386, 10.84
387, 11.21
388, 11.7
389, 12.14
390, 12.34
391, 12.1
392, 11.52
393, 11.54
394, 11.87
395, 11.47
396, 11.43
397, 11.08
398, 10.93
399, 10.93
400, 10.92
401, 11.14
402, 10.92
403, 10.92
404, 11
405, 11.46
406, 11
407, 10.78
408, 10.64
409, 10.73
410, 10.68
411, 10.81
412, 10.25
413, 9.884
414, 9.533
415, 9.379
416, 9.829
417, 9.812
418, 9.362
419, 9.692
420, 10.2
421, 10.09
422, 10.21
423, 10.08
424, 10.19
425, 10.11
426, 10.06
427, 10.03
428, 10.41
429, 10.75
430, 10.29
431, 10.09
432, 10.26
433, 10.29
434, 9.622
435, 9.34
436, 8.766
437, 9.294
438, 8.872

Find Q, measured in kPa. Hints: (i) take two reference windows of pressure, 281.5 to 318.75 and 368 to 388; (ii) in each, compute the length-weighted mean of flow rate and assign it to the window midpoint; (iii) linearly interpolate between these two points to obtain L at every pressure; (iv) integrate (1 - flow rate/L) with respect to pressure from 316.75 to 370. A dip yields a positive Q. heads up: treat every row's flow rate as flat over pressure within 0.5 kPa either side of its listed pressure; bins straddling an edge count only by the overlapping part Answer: 4.0 kPa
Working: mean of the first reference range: 8.67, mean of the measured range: 9.09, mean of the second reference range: 10.7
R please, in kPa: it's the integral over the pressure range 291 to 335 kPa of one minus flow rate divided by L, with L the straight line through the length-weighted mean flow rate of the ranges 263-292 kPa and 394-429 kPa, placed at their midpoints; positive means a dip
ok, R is 4.72 kPa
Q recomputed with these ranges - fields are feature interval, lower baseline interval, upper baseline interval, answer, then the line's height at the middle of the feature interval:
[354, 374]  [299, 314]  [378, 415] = 0.1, 10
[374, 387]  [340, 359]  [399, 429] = -1.3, 9.8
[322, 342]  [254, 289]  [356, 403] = 2.7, 9.91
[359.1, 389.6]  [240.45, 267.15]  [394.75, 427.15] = -1.9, 10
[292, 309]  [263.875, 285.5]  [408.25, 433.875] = 1.4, 9.14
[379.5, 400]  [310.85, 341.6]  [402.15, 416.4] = -2.5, 10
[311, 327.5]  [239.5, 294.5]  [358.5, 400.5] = 2.3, 9.71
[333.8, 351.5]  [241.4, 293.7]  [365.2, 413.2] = 1.8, 10.1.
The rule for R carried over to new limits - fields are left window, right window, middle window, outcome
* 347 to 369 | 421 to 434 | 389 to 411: -2.7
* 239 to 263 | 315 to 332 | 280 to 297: -1.7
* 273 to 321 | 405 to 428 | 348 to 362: 0.1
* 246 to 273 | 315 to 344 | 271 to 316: -1.3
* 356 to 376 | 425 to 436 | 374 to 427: -3.5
